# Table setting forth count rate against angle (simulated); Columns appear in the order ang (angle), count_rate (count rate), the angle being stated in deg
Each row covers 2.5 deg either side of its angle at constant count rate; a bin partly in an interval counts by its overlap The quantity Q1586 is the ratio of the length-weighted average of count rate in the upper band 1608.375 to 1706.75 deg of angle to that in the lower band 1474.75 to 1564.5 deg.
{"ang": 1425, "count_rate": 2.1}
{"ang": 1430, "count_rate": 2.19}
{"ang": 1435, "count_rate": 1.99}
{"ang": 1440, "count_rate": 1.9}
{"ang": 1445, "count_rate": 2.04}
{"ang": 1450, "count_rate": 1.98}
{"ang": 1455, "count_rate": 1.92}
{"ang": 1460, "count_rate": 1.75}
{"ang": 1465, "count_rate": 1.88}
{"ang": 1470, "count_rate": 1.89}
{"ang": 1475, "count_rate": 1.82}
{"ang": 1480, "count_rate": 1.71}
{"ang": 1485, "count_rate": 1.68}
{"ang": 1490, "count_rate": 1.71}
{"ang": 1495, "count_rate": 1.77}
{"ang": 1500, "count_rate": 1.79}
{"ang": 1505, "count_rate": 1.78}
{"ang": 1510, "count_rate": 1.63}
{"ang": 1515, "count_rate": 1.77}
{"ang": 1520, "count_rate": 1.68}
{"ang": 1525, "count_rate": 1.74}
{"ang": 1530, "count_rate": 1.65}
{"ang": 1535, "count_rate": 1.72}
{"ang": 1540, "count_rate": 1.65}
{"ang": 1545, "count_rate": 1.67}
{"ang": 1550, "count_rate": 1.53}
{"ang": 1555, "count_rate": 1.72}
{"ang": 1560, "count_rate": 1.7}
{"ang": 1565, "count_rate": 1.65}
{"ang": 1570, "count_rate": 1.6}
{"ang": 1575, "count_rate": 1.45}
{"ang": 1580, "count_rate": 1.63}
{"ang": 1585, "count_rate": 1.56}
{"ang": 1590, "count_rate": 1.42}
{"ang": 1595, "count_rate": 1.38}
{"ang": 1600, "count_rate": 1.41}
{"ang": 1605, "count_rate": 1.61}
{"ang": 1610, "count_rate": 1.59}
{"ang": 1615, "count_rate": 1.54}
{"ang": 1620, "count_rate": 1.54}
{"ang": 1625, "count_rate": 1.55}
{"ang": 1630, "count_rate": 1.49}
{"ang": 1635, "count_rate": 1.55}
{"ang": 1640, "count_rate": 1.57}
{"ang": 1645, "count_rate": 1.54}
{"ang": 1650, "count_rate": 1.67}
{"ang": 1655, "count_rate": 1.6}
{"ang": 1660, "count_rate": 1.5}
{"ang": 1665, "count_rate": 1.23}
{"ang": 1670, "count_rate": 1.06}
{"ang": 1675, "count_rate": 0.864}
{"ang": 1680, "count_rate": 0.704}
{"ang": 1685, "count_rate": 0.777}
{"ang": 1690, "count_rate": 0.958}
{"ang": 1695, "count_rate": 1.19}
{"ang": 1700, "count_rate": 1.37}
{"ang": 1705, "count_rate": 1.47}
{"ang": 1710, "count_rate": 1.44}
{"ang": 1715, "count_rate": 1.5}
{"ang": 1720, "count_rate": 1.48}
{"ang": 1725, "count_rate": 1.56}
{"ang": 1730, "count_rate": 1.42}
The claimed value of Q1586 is 0.78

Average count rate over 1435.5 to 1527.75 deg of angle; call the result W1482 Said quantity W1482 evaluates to 1.81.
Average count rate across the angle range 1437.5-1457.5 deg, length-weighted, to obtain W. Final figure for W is 1.96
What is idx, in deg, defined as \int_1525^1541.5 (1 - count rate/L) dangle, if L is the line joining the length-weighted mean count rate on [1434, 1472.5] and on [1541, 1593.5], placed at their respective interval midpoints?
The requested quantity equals 0.0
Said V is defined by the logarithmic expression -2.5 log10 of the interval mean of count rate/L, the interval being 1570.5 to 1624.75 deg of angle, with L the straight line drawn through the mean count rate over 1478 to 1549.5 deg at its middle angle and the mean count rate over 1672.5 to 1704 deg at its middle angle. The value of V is -0.117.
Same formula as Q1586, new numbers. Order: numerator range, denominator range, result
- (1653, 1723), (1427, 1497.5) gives 0.65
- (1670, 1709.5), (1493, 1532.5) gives 0.62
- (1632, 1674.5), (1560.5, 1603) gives 0.94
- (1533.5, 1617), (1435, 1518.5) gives 0.87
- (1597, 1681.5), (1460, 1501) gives 0.80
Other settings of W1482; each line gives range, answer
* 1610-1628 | 1.55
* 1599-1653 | 1.56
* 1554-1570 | 1.67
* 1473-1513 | 1.74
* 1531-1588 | 1.62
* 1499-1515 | 1.73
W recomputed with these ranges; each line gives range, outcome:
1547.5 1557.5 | 1.62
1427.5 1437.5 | 2.09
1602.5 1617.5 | 1.58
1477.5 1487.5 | 1.7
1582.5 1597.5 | 1.45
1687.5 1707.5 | 1.25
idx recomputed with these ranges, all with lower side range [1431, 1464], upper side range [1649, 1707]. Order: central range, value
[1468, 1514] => 1.1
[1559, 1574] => -0.7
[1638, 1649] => -2.3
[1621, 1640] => -2.8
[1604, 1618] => -1.7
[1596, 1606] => -0.3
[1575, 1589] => -0.5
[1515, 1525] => -0.1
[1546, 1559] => -0.4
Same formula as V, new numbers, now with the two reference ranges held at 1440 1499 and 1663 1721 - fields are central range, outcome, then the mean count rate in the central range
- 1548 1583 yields -0.05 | 1.61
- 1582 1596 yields 0.00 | 1.47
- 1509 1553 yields -0.02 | 1.67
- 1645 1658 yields -0.25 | 1.61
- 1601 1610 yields -0.11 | 1.57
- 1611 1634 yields -0.12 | 1.54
